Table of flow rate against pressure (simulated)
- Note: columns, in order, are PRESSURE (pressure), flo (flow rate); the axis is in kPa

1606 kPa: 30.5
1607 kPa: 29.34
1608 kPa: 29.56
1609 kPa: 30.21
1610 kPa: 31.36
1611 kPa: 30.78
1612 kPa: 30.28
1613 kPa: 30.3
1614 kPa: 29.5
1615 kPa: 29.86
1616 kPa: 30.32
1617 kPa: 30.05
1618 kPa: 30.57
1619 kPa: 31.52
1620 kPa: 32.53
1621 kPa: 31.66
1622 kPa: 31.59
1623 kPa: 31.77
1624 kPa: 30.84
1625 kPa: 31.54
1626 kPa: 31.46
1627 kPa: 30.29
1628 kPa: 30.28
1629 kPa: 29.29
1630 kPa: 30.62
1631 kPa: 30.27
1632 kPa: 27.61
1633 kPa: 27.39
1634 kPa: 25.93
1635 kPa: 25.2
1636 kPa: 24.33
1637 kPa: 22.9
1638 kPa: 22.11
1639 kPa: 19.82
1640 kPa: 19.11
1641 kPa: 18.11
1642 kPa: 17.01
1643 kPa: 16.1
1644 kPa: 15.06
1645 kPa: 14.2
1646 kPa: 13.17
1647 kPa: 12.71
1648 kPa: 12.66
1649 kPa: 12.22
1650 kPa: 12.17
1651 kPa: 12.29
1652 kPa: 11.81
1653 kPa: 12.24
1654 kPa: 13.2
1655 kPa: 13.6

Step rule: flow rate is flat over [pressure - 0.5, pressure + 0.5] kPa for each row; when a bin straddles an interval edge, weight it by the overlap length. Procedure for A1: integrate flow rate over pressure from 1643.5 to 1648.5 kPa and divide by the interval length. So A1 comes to 13.6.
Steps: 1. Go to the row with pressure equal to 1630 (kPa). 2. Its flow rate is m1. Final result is 30.62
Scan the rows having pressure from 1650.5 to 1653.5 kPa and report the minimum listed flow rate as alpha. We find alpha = 11.81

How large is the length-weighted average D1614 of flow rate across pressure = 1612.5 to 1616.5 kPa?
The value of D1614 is 30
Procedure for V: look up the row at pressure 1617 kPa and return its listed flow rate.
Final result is 30.05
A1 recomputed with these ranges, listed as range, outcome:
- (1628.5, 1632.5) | 29.4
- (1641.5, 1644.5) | 16.1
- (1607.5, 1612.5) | 30.4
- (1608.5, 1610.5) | 30.8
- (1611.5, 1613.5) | 30.3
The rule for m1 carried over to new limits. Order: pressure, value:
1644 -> 15.06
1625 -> 31.54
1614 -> 29.5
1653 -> 12.24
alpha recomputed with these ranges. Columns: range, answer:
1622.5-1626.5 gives 30.84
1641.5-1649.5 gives 12.22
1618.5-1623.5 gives 31.52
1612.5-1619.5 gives 29.5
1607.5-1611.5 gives 29.56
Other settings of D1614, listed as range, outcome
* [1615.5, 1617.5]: 30.2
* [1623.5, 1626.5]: 31.3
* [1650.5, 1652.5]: 12.1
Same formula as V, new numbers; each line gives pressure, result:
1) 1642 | 17.01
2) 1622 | 31.59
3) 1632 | 27.61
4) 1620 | 32.53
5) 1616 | 30.32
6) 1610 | 31.36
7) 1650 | 12.17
